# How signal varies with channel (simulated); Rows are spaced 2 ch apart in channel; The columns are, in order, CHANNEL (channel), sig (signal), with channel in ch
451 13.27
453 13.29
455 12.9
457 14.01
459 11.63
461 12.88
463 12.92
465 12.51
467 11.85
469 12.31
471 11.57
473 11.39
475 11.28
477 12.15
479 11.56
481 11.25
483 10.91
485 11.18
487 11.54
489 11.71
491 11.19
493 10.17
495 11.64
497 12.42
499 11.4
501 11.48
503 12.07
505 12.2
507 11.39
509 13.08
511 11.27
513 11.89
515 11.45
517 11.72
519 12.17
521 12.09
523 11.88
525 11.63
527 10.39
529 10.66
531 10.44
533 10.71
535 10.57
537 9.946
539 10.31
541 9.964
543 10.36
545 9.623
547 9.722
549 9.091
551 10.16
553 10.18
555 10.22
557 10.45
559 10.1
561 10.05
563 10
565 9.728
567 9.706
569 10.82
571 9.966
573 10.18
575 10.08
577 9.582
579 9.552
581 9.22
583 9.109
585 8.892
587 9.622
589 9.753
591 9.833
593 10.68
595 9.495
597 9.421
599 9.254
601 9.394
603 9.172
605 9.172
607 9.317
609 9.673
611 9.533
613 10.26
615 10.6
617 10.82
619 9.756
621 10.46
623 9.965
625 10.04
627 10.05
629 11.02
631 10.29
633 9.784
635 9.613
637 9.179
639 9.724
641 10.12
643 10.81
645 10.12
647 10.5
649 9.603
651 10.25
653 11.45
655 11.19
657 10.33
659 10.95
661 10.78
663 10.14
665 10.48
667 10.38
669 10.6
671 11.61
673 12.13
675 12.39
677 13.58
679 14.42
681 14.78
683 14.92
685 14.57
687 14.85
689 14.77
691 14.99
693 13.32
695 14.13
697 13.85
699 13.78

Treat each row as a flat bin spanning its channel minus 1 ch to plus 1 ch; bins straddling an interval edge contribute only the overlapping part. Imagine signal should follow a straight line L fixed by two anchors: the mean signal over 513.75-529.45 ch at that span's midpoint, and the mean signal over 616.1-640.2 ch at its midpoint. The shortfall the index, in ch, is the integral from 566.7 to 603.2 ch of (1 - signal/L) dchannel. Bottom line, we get 3.3 ch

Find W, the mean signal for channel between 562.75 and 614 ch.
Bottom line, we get 9.66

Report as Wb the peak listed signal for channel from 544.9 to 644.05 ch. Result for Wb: 11.02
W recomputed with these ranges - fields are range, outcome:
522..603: 10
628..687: 11.3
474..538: 11.4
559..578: 10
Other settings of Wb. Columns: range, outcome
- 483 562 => 13.08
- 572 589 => 10.18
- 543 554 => 10.36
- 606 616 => 10.6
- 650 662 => 11.45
